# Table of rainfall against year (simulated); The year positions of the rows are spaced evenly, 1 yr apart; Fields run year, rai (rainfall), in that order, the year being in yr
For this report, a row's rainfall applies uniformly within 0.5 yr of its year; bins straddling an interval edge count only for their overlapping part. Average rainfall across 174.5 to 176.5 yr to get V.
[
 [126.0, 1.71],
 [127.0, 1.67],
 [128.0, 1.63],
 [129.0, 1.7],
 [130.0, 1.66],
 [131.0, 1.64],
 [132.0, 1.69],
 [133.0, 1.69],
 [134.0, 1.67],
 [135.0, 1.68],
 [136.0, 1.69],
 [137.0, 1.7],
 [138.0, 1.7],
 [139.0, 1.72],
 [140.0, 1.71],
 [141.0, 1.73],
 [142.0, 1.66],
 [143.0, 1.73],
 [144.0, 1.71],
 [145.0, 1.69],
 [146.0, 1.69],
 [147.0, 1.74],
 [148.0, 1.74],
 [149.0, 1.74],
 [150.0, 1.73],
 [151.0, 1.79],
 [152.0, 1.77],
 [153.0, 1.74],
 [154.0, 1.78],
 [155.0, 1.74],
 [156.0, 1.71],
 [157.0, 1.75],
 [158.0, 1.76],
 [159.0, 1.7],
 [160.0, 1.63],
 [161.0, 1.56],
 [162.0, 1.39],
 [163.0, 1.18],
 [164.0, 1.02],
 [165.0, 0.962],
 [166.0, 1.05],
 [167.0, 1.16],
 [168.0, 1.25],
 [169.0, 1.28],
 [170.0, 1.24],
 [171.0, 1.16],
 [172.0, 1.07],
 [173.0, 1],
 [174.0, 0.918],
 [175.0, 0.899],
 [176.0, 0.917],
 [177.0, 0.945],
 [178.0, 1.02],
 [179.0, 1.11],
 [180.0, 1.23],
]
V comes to 0.908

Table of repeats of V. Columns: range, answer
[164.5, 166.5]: 1.01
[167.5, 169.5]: 1.27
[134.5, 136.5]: 1.69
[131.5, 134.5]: 1.68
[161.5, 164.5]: 1.2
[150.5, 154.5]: 1.77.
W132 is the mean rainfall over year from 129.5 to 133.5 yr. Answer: 1.67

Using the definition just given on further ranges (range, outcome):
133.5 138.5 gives 1.69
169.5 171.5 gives 1.2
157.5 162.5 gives 1.61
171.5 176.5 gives 0.961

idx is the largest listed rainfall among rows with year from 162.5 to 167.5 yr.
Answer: 1.18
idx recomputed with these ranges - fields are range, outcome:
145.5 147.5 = 1.74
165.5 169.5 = 1.28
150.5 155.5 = 1.79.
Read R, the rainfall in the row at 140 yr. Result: 1.71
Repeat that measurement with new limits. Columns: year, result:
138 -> 1.7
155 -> 1.74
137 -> 1.7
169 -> 1.28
